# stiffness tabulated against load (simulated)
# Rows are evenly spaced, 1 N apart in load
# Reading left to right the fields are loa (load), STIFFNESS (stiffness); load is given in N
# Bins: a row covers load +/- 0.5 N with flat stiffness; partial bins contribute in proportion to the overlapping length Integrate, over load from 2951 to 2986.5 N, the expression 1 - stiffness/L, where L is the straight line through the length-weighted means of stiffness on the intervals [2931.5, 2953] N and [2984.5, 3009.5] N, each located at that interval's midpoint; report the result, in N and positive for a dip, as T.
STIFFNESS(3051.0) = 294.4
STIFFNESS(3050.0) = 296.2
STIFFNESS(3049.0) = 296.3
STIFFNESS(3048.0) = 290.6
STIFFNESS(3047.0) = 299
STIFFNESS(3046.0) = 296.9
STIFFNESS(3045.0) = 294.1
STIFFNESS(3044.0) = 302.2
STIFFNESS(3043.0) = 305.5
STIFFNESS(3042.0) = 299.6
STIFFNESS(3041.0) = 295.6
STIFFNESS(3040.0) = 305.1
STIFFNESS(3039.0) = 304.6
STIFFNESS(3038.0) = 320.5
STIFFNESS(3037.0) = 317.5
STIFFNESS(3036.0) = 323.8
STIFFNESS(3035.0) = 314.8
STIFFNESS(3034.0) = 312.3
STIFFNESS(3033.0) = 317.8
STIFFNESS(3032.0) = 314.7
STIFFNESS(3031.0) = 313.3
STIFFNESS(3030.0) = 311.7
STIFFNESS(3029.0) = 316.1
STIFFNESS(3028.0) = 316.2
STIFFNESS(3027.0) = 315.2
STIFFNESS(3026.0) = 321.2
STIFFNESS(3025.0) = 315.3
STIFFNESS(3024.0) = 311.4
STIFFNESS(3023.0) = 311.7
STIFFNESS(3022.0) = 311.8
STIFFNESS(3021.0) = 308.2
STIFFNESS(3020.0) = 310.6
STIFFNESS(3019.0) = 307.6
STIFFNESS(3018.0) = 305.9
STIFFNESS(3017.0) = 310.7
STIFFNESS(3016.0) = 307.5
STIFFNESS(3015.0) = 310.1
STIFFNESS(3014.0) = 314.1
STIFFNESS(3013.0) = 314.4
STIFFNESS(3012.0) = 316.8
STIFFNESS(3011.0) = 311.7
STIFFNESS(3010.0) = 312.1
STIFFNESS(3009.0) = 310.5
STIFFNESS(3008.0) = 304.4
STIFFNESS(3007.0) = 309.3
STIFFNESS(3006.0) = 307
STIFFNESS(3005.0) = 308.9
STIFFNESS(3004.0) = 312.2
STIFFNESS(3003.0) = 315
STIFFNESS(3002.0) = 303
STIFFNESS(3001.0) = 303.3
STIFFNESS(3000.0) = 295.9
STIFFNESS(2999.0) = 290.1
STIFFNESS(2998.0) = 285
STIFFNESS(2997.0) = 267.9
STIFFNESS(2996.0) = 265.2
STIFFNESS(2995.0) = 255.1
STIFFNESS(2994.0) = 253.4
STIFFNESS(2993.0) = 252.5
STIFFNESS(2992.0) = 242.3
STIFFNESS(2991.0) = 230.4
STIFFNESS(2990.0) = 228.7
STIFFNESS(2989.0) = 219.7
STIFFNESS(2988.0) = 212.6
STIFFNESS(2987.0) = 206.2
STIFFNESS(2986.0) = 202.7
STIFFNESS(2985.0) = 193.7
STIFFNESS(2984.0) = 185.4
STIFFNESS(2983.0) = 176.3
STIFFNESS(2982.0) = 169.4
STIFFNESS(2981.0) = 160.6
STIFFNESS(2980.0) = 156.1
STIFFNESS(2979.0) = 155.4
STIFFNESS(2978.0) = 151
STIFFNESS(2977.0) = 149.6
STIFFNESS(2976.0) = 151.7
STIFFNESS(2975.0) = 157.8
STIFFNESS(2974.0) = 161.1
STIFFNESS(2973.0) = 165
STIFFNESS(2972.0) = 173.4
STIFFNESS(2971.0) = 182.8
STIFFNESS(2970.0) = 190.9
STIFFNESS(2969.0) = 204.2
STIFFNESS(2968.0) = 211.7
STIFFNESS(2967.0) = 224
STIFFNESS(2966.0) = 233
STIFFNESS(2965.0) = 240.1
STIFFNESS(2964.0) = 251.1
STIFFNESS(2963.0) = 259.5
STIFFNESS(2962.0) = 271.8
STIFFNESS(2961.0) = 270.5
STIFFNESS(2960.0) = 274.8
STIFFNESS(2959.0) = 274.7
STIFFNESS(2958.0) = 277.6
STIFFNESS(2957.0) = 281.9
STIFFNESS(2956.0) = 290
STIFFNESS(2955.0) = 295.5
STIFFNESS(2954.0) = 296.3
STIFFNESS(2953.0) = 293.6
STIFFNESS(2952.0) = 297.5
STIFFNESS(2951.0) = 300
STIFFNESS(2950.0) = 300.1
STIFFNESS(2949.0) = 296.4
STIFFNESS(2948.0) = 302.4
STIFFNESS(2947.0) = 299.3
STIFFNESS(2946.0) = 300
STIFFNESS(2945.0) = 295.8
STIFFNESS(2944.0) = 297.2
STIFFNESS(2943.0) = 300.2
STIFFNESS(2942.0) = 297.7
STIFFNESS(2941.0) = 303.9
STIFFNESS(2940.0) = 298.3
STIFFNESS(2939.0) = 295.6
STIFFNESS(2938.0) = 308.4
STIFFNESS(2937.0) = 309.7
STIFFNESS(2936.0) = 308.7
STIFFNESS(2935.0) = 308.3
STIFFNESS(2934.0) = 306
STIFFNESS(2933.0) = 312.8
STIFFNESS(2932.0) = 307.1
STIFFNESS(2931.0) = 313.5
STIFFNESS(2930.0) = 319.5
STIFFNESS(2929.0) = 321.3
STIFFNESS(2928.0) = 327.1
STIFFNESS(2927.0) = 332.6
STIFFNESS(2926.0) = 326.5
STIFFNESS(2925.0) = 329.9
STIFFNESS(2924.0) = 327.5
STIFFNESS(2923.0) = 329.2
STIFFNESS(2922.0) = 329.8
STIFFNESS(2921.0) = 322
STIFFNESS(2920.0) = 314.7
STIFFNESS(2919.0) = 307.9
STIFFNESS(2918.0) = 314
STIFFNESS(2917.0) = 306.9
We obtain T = 8.3 N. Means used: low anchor 302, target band 219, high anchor 267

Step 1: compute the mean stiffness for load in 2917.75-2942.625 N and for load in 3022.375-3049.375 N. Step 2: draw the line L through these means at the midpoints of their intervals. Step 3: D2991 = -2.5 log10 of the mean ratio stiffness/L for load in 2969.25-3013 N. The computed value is 0.302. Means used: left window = 315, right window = 309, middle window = 236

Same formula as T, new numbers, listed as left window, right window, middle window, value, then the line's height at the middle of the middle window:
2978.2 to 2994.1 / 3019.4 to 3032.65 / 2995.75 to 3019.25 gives -3.95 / 261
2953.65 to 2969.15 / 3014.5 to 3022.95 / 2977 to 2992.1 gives 4.88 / 280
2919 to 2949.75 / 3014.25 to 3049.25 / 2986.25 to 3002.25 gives 2.82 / 310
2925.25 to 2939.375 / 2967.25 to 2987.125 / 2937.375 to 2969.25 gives -4.05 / 249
